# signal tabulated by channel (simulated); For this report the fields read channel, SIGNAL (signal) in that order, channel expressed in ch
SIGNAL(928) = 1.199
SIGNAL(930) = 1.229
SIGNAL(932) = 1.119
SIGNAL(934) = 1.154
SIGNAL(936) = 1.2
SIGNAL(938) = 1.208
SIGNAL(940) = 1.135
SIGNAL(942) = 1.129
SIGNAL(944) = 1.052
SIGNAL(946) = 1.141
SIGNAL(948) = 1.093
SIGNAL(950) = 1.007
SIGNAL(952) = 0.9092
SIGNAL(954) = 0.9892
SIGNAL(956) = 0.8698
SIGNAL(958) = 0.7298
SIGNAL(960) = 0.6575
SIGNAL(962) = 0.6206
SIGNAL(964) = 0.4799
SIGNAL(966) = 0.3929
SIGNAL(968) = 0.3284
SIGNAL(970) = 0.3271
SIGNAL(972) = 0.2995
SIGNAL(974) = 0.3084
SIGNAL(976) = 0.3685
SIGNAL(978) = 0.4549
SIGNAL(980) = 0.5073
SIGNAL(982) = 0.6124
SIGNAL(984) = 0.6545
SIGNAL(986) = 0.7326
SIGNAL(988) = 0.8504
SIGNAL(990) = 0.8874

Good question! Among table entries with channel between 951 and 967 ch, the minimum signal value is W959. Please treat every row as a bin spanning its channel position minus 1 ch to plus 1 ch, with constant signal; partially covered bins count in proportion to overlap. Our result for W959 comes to 0.3929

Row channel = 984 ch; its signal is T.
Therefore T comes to 0.6545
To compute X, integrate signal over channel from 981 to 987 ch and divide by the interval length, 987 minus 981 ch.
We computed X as 0.666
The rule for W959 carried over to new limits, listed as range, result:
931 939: 1.119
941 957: 0.8698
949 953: 0.9092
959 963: 0.6206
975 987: 0.3685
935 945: 1.052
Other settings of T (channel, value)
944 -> 1.052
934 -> 1.154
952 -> 0.9092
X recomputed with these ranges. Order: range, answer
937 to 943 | 1.16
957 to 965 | 0.622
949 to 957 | 0.944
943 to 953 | 1.04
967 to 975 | 0.316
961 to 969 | 0.455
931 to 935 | 1.14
